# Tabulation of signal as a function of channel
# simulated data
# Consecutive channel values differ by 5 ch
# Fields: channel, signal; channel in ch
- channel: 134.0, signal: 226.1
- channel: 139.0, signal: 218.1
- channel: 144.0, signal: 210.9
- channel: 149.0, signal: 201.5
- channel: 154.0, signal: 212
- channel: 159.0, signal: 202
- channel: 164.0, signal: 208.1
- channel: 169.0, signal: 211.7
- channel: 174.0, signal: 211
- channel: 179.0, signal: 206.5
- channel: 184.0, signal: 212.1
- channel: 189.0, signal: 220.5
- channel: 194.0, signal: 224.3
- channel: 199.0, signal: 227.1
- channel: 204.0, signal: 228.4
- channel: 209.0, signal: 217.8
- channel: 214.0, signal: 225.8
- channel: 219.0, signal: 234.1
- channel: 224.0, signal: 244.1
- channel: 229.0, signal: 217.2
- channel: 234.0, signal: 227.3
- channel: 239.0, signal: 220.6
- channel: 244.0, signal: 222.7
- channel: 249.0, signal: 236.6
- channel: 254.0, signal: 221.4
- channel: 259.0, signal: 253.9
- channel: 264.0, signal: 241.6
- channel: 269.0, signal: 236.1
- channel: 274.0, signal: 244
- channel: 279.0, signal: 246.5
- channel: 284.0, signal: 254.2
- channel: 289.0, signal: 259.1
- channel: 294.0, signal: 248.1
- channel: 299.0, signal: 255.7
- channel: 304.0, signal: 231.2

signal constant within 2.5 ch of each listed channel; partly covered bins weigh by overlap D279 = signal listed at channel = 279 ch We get 246.5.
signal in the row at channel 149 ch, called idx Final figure 201.5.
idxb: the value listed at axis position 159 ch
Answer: 202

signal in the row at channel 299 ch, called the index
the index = 255.7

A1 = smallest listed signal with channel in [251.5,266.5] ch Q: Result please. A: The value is 221.4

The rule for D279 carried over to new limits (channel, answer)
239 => 220.6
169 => 211.7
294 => 248.1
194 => 224.3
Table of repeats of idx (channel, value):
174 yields 211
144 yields 210.9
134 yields 226.1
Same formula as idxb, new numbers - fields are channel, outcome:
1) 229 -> 217.2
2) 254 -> 221.4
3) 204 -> 228.4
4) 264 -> 241.6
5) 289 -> 259.1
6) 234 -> 227.3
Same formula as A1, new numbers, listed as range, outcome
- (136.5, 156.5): 201.5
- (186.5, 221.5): 217.8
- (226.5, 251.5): 217.2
